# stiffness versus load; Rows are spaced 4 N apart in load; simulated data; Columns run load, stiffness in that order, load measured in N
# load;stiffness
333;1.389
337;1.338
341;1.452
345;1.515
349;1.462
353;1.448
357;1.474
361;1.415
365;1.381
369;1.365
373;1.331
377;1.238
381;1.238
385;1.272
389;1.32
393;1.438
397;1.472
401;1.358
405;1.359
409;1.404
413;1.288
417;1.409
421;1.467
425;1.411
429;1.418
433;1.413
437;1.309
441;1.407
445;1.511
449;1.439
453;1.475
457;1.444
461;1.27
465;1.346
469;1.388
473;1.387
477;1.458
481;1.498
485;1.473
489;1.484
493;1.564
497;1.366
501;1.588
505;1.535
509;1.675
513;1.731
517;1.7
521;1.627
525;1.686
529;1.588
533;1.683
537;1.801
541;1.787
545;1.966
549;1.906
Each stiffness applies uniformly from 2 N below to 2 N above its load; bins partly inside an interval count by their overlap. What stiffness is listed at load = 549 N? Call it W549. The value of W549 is 1.906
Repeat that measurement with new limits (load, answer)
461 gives 1.27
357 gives 1.474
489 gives 1.484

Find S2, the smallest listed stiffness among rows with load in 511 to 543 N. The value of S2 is 1.588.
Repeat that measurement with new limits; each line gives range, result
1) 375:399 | 1.238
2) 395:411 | 1.358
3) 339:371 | 1.365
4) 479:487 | 1.473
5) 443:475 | 1.27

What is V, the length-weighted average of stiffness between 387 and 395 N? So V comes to 1.38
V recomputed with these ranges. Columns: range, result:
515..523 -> 1.66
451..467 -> 1.38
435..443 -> 1.36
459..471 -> 1.33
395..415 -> 1.38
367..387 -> 1.29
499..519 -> 1.65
